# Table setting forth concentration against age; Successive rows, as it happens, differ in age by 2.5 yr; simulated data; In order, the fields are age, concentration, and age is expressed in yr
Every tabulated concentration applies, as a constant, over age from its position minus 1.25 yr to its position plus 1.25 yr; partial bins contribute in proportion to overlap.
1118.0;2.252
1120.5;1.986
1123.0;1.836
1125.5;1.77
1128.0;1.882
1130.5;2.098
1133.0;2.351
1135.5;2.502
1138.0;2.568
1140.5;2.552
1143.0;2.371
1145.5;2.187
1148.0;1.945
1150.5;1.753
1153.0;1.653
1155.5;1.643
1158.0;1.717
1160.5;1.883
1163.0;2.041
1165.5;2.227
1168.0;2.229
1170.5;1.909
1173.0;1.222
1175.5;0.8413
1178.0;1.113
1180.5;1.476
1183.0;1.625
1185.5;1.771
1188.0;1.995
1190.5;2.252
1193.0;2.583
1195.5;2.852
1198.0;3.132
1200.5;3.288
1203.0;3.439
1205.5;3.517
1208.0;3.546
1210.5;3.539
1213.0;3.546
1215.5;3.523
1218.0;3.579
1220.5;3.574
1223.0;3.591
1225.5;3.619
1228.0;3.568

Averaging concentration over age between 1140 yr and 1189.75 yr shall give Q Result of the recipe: 1.8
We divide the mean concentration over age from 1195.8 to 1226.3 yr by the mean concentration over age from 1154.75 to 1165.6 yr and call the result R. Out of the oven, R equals 1.8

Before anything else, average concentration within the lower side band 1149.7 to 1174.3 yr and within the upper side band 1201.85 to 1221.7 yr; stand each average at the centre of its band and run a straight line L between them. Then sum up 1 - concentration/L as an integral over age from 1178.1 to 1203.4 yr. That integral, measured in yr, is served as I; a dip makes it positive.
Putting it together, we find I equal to 4.6 yr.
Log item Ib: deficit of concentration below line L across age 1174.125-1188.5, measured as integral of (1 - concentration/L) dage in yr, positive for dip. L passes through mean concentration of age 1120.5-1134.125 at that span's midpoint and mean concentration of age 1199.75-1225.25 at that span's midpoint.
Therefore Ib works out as 7.4 yr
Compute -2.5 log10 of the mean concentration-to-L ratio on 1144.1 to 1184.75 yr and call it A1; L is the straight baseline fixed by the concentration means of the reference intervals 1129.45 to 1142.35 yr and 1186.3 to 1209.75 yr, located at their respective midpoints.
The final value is 0.47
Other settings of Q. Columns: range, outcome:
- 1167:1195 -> 1.75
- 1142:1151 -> 2.08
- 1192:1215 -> 3.29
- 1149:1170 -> 1.89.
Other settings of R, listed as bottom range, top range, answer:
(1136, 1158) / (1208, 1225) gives 1.71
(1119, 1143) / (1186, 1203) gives 1.24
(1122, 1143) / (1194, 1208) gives 1.48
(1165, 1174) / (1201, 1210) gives 1.85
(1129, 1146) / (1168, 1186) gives 0.62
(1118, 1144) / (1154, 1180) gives 0.76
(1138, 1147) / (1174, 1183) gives 0.51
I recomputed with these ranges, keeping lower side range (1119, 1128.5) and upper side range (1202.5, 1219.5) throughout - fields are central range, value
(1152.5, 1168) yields 4.07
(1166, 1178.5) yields 5.60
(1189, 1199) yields 1.68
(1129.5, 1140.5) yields -1.64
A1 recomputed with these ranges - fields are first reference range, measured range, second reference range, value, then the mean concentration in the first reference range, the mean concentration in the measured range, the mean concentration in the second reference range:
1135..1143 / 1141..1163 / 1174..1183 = 0.086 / 2.52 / 1.92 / 1.21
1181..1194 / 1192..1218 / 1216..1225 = -0.174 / 2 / 3.32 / 3.58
